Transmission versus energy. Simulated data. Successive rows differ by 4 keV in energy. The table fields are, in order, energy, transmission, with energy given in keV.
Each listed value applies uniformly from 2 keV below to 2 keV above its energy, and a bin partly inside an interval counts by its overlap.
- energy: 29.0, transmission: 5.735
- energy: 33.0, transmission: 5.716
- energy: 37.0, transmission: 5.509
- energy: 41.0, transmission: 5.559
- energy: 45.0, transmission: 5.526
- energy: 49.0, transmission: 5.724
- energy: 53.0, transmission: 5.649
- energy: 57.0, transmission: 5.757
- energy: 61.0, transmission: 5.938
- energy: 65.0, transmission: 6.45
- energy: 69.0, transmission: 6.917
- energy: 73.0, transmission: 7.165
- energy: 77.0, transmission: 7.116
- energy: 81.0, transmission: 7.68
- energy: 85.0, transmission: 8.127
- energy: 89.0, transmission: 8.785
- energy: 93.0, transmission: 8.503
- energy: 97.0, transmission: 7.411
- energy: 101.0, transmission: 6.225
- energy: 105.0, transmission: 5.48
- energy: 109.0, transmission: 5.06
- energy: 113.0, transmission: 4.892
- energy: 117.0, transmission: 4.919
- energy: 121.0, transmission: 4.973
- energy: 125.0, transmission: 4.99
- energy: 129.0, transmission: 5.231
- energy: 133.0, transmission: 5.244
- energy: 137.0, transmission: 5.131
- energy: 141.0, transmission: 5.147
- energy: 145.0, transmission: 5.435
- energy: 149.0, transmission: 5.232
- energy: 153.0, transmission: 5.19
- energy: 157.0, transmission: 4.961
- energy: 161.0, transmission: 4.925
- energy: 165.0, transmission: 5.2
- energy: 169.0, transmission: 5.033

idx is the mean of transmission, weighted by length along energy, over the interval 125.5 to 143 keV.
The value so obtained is 5.17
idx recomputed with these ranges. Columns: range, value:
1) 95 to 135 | 5.44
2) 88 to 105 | 7.4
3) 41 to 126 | 6.34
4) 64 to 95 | 7.63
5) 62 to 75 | 6.77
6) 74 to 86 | 7.56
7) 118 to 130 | 5.04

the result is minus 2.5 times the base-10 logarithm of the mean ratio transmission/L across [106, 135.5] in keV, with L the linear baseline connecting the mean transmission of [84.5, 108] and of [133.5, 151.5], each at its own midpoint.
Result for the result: 0.21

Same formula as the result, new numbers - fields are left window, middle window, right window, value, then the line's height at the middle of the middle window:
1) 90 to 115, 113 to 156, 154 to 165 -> 0.09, 5.6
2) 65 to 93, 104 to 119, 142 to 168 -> 0.28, 6.56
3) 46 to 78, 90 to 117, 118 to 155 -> -0.10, 5.66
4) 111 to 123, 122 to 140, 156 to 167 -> -0.04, 4.96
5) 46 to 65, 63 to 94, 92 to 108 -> -0.20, 6.27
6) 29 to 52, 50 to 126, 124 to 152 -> -0.19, 5.42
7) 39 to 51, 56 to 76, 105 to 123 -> -0.20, 5.43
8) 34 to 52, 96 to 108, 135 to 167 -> -0.16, 5.35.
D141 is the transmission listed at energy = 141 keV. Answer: 5.147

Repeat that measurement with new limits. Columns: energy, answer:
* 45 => 5.526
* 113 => 4.892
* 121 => 4.973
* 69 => 6.917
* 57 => 5.757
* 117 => 4.919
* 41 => 5.559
